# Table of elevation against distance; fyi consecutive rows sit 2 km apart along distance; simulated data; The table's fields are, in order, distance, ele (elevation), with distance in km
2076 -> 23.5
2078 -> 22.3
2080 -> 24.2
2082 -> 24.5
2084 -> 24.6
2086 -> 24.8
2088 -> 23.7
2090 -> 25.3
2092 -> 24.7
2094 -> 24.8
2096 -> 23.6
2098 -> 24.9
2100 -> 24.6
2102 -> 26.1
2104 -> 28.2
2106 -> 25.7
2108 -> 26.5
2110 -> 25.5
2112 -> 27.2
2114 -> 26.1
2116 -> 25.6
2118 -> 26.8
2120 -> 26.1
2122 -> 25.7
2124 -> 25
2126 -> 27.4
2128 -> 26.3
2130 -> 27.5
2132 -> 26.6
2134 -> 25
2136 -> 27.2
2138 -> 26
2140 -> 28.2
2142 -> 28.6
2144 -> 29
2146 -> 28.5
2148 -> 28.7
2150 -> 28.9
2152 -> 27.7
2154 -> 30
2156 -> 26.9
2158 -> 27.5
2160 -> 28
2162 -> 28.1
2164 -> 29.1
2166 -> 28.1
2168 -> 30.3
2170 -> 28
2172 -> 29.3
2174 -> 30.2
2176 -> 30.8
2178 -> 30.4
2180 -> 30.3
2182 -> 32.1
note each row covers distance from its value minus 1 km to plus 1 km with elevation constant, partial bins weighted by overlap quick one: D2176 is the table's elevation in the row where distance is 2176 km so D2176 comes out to 30.8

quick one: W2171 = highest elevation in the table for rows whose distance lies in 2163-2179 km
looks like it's 30.8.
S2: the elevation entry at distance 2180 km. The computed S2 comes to 30.3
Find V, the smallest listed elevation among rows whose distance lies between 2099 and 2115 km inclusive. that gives 24.6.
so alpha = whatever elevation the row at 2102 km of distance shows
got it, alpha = 26.1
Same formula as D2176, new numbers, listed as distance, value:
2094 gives 24.8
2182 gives 32.1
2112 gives 27.2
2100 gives 24.6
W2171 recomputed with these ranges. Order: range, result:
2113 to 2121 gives 26.8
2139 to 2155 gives 30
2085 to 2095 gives 25.3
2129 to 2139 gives 27.5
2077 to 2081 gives 24.2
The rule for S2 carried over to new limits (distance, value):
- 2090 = 25.3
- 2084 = 24.6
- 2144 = 29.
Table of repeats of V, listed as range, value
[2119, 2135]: 25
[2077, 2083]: 22.3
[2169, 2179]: 28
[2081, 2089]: 23.7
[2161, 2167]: 28.1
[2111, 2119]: 25.6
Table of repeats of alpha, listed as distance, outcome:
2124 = 25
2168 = 30.3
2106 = 25.7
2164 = 29.1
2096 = 23.6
